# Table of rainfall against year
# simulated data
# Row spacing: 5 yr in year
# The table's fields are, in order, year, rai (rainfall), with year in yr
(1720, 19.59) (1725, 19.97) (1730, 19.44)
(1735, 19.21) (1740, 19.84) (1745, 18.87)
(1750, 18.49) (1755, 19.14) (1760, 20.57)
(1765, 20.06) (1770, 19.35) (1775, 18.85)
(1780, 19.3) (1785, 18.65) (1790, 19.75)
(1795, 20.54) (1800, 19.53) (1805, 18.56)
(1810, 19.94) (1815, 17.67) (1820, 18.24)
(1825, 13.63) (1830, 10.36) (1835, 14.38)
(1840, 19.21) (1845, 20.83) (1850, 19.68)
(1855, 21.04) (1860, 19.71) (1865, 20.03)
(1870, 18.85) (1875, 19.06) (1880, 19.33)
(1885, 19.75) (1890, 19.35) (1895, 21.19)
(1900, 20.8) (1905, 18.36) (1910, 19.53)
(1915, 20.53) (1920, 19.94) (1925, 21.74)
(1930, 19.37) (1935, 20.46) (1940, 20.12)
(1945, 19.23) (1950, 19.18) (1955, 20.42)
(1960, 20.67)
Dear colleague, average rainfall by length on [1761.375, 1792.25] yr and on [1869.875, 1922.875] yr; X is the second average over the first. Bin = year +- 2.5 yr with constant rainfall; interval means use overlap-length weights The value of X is 1.0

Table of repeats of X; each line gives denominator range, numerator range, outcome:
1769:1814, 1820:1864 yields 0.91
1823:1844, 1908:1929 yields 1.37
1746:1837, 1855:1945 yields 1.09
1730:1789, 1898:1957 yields 1.03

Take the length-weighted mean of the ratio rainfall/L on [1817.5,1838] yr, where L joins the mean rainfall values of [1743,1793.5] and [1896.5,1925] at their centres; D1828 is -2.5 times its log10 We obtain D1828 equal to 0.346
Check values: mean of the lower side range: 19.3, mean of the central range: 14.3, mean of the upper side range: 20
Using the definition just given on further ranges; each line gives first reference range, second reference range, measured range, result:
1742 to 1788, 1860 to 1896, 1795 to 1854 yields 0.10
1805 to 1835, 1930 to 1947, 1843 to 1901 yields -0.13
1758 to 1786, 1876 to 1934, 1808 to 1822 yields 0.06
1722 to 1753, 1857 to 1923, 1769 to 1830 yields 0.07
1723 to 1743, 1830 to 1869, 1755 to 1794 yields -0.01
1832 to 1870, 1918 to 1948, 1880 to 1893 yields 0.00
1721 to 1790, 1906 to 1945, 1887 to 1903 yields -0.02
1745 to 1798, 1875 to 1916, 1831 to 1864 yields 0.05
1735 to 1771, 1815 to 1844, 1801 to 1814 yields -0.14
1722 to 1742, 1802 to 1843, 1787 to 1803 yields -0.14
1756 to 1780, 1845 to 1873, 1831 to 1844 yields 0.20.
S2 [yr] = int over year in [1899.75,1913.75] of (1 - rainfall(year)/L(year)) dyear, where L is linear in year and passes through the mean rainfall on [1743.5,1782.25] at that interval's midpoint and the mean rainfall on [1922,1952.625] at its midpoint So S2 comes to 0.31 yr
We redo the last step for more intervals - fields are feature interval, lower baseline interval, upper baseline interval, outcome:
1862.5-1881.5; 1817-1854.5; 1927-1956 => -1.5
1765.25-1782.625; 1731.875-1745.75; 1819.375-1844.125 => -1.4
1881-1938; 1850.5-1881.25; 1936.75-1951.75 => -1.3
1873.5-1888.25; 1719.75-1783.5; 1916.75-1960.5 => 0.4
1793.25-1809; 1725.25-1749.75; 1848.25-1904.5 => 0.0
